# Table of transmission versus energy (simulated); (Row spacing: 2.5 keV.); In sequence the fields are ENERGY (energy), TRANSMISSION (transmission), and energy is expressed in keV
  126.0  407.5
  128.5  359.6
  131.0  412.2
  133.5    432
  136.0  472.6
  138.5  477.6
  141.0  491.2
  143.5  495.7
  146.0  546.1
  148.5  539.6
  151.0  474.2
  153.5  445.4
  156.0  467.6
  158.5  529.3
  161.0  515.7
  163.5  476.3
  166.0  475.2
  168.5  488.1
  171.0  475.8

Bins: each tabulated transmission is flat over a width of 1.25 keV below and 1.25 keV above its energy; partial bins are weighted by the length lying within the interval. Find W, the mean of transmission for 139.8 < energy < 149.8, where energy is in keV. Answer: 518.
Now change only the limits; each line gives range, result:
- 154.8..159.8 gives 499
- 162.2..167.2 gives 476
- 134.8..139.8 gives 475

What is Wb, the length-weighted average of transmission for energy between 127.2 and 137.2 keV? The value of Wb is 419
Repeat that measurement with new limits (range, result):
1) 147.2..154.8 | 487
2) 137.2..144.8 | 488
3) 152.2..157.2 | 457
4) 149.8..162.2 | 486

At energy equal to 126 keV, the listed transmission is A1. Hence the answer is 407.5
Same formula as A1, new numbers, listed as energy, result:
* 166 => 475.2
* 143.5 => 495.7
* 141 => 491.2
